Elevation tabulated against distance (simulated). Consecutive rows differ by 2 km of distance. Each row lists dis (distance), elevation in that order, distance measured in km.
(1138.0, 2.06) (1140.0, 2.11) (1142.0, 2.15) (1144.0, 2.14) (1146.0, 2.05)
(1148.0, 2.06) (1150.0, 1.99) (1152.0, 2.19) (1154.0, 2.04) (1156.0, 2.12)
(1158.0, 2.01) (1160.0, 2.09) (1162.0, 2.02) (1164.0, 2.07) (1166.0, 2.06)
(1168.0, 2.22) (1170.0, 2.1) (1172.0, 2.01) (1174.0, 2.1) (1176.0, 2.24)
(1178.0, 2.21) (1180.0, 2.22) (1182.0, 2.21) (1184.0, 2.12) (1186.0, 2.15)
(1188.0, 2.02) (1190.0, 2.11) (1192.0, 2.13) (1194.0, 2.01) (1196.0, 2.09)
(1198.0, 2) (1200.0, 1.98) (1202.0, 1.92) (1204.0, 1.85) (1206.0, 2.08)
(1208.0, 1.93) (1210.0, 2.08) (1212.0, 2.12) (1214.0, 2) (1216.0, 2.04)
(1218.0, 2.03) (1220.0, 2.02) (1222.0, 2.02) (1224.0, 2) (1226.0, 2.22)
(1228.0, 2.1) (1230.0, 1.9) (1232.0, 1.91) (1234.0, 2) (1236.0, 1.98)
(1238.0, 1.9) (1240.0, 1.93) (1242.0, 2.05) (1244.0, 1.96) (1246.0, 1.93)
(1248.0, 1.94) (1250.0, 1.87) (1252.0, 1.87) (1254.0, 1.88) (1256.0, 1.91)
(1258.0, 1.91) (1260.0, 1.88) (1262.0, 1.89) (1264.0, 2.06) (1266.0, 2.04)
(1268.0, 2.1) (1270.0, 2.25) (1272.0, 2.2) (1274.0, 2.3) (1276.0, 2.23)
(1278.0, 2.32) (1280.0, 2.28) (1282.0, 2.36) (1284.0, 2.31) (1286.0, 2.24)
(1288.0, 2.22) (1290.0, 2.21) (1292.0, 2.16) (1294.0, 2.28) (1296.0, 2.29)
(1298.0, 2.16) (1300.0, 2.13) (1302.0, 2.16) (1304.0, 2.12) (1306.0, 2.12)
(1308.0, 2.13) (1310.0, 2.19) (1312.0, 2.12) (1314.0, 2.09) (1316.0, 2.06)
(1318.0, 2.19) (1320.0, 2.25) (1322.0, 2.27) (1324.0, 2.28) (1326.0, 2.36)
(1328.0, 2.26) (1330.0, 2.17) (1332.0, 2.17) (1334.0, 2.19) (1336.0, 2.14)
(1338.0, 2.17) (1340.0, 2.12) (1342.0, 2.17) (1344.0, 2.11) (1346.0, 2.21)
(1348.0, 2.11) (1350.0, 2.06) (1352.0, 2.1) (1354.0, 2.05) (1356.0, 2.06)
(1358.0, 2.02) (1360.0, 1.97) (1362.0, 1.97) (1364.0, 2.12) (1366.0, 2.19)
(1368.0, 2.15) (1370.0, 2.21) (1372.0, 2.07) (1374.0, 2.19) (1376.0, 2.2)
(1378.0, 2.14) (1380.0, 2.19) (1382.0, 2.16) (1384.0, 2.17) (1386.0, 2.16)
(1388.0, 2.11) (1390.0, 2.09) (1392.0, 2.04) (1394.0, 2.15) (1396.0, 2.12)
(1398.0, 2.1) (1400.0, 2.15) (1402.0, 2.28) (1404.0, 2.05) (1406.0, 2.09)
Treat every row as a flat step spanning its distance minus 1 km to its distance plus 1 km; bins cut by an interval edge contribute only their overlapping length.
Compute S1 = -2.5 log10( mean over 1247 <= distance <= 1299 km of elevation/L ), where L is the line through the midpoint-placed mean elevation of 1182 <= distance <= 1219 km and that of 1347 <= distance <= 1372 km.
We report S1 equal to -0.032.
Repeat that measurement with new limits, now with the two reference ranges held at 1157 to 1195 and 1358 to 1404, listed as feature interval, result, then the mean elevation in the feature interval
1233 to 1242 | 0.08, 1.96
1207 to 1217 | 0.04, 2.03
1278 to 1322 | -0.04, 2.2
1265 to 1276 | -0.03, 2.18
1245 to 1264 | 0.11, 1.91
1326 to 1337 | -0.04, 2.2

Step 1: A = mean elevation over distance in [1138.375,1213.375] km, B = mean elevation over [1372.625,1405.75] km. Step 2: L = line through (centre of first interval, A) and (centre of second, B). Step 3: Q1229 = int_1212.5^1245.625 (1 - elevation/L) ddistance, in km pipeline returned 1.4 km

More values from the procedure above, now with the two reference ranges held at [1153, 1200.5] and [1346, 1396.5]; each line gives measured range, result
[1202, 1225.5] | 0.96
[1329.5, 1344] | -0.32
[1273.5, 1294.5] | -1.56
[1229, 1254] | 2.01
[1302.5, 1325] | -0.60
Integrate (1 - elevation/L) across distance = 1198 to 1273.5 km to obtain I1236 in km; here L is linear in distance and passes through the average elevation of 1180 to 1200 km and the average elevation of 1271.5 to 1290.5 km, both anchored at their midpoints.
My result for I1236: 6.46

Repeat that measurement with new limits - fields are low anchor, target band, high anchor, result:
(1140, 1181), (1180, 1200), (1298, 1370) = 0.2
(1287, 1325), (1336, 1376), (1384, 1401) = 0.6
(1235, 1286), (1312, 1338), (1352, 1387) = -1.3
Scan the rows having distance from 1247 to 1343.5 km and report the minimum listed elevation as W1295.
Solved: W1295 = 1.87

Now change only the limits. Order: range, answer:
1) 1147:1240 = 1.85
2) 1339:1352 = 2.06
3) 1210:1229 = 2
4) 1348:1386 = 1.97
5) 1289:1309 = 2.12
